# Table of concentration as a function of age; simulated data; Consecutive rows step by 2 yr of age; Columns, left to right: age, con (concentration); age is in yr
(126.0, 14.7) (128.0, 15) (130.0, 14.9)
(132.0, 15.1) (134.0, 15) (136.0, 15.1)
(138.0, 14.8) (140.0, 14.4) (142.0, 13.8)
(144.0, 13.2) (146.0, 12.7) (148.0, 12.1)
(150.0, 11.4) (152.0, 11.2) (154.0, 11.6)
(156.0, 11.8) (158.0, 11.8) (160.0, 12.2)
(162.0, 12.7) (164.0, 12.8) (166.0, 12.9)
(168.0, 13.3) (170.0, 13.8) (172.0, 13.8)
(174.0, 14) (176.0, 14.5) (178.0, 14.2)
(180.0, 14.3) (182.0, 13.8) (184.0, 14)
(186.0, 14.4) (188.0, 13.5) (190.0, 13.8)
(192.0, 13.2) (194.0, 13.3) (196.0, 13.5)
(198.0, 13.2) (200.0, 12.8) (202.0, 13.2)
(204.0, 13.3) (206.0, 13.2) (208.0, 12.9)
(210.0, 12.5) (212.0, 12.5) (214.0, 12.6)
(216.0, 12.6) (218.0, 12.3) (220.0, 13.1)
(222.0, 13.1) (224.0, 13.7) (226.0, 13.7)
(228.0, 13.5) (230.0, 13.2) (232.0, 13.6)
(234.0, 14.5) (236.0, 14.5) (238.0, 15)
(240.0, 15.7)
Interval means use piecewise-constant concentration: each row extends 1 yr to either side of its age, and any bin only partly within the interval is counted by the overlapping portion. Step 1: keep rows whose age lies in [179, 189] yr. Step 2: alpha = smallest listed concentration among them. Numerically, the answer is 13.5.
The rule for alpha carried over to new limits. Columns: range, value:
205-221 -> 12.3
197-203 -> 12.8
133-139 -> 14.8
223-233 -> 13.2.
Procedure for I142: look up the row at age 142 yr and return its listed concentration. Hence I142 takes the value 13.8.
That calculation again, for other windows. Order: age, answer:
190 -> 13.8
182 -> 13.8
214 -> 12.6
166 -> 12.9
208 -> 12.9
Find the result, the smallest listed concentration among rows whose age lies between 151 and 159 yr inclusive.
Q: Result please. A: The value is 11.2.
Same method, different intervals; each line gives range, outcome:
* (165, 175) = 12.9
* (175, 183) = 13.8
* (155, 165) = 11.8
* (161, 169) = 12.7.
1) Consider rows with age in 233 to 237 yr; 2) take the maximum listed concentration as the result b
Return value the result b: 14.5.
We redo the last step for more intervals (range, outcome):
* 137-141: 14.8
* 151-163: 12.7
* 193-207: 13.5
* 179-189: 14.4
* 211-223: 13.1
